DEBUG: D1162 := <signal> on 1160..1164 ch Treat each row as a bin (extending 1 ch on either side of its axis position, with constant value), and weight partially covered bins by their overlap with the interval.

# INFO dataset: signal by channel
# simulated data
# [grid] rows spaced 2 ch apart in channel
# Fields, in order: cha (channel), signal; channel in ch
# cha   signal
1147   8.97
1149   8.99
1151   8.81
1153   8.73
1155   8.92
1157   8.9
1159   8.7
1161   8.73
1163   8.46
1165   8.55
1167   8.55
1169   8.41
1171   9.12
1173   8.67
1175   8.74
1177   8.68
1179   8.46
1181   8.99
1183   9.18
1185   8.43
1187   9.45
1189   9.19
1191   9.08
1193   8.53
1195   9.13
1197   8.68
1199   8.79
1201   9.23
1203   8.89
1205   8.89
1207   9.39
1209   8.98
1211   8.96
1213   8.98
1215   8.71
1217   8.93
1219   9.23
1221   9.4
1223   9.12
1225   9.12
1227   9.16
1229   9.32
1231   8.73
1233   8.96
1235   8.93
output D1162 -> 8.6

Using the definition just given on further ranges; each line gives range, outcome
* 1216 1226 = 9.16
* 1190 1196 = 8.91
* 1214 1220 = 8.96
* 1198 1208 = 9.04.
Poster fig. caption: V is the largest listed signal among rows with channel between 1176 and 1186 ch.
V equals 9.18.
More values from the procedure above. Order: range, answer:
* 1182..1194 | 9.45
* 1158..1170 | 8.73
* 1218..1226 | 9.4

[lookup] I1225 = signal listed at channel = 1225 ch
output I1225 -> 9.12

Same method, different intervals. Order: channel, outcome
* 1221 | 9.4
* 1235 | 8.93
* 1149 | 8.99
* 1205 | 8.89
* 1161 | 8.73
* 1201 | 9.23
